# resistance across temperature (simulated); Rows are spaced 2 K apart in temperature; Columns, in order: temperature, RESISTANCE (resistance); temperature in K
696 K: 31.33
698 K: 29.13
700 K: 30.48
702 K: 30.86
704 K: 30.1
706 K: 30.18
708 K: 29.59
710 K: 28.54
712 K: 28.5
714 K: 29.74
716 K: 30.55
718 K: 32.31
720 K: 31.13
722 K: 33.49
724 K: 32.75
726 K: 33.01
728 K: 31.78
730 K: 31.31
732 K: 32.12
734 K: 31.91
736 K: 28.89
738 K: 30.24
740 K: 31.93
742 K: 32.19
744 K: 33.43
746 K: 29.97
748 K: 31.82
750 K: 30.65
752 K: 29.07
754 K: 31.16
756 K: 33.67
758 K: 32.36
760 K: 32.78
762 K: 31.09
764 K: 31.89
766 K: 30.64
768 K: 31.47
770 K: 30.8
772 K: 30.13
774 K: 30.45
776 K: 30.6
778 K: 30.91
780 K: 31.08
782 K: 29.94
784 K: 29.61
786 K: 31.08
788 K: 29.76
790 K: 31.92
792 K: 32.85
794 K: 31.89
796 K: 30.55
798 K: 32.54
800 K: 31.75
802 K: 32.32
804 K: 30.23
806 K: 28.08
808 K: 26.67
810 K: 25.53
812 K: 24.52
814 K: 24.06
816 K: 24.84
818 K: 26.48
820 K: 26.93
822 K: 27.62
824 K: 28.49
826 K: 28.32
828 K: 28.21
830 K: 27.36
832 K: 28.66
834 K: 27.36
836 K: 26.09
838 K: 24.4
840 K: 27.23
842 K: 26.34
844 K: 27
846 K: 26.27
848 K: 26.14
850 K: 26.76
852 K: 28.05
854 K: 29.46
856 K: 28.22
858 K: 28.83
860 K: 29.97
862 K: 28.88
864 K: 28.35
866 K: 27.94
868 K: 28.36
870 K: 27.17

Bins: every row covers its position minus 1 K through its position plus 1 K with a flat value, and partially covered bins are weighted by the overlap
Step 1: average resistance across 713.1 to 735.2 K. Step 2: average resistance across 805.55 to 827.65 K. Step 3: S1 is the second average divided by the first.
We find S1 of 0.83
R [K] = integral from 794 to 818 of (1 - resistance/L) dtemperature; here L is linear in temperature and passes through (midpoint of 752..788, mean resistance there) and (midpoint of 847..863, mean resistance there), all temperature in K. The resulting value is 1.2 K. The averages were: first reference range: 31.1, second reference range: 28.3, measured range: 28.4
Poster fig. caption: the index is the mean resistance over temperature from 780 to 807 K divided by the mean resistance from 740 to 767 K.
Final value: 0.98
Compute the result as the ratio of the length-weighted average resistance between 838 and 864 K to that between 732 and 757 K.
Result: 0.9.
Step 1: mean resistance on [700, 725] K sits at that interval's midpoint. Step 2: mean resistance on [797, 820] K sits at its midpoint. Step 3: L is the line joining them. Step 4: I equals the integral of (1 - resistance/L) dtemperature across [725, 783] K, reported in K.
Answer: -3.6 K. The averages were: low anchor 30.6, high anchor 27.9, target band 31.3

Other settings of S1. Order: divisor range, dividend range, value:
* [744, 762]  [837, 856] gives 0.85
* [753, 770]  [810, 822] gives 0.80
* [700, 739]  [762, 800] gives 1.00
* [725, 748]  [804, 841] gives 0.85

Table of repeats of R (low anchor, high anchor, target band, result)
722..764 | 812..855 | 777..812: -1.5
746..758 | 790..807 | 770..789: 0.5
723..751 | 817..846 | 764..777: -0.3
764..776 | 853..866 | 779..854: 3.8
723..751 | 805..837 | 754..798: -2.8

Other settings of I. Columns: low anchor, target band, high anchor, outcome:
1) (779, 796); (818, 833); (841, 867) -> 0.7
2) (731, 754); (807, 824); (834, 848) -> 1.0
